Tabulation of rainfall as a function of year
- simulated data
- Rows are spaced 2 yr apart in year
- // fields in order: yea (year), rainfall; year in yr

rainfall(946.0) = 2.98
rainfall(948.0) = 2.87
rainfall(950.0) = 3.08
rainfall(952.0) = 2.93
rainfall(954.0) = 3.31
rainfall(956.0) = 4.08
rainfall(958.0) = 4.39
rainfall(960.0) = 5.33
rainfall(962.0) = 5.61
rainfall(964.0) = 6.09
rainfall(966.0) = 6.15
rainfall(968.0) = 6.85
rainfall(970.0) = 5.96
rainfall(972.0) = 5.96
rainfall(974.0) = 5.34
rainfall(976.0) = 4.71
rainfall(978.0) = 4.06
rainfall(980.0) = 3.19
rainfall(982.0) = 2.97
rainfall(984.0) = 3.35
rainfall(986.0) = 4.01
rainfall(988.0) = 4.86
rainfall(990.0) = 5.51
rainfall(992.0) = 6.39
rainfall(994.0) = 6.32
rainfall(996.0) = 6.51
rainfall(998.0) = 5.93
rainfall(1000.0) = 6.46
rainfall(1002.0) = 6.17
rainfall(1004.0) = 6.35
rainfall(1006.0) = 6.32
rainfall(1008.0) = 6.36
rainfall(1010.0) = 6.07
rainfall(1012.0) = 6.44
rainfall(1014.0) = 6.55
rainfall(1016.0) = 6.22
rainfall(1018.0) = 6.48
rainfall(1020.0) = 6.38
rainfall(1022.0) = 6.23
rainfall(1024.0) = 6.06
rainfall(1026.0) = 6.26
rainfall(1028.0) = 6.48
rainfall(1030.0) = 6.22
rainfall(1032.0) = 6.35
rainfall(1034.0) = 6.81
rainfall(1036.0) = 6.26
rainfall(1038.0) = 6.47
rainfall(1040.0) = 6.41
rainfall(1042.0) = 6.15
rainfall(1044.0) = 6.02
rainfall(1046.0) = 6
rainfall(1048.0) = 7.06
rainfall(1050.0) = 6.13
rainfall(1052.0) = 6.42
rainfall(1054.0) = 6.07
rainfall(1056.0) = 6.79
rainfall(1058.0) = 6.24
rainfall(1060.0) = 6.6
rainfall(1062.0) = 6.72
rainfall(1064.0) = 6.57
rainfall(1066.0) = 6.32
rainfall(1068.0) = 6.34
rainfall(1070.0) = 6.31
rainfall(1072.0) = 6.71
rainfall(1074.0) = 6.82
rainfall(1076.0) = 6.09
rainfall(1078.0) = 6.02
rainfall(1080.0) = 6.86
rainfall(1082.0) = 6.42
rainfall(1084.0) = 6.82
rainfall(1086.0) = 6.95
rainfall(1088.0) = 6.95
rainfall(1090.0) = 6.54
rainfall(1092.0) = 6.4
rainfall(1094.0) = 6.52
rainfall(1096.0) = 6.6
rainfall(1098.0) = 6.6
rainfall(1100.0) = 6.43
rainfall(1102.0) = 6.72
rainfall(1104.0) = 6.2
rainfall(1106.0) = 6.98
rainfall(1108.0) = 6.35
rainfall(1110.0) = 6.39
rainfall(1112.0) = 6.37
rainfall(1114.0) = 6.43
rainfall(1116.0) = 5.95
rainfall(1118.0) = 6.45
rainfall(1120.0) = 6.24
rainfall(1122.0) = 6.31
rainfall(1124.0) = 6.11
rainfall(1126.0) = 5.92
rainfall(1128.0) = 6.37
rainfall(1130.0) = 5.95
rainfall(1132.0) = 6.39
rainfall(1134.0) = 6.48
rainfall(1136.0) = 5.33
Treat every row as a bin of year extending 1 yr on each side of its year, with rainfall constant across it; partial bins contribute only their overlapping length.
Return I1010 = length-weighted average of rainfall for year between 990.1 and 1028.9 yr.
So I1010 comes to 6.3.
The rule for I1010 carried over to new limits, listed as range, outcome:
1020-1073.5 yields 6.39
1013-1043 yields 6.36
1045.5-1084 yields 6.46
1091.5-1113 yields 6.51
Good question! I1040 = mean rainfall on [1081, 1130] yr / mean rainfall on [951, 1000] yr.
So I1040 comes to 1.28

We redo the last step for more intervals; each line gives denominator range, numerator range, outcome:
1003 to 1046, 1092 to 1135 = 1.01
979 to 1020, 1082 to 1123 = 1.15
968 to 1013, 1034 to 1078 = 1.17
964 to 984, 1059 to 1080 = 1.30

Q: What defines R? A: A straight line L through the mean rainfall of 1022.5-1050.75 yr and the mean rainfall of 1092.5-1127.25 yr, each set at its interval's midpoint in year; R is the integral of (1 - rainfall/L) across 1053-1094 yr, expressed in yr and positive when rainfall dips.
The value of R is -1.1 yr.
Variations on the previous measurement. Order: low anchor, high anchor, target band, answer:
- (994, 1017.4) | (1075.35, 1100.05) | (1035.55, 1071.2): 0.4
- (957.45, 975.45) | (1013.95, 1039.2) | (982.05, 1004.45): 2.0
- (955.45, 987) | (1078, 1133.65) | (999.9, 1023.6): -4.3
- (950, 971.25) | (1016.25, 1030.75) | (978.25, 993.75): 3.2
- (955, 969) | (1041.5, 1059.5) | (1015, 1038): -0.9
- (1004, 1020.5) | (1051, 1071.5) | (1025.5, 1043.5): 0.1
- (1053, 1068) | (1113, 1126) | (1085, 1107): -1.1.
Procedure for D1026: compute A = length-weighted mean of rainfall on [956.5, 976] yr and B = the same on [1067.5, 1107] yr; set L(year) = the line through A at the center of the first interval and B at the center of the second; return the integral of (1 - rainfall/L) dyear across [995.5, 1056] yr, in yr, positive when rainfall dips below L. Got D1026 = -2.3 yr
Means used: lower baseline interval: 5.65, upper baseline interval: 6.57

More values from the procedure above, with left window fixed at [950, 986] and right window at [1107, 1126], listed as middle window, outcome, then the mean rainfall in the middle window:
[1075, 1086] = -1.14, 6.49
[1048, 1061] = -1.93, 6.43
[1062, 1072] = -1.26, 6.45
